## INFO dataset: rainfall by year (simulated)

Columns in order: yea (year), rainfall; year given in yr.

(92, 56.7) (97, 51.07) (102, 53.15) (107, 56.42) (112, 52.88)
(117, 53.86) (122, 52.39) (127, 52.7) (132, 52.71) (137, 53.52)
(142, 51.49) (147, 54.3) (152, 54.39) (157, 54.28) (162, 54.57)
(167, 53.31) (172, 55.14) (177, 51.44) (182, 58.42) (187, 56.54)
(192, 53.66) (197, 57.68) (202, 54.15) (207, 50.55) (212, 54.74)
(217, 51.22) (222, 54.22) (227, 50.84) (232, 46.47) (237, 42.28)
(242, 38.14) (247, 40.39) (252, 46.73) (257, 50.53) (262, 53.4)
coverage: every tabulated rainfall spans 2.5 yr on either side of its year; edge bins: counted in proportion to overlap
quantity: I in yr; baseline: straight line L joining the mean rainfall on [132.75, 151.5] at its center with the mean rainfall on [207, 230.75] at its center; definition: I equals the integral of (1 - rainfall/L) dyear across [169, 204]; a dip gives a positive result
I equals -1.77 yr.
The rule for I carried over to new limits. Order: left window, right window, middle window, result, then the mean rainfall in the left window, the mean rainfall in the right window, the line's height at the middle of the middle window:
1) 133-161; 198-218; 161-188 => -0.7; 53.6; 53.1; 53.4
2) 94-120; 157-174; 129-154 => 0.3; 53.5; 54.3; 54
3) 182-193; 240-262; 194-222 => -0.6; 56.1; 45.2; 52.5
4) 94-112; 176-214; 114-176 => 0.7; 53.5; 54.8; 54.1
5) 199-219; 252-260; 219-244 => 2.3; 52.8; 49.5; 51.2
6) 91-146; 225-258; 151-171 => -1.5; 53.3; 44.7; 50.3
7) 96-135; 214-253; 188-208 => -2.5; 53.2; 46.4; 48.4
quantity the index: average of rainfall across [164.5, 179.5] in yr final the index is 53.3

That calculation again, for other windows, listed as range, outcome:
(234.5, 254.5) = 41.9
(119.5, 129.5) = 52.5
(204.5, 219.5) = 52.2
